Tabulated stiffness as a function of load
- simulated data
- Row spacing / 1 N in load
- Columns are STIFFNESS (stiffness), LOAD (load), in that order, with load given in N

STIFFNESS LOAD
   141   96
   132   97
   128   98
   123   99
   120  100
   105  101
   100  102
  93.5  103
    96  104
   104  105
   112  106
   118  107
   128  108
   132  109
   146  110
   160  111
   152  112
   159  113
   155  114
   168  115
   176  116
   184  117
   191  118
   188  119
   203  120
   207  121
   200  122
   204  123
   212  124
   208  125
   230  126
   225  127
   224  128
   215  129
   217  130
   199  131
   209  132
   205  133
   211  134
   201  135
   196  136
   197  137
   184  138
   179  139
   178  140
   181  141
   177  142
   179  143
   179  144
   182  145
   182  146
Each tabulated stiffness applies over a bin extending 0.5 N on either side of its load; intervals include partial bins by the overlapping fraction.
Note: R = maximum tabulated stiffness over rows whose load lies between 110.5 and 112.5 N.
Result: 160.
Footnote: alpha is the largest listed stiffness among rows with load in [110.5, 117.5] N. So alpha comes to 184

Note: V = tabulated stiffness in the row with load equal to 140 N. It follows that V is 178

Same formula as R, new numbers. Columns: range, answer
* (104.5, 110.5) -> 146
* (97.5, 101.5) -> 128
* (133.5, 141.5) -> 211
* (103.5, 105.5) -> 104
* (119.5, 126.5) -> 230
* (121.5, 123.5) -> 204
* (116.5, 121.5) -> 207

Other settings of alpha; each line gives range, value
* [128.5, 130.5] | 217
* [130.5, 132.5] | 209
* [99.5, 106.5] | 120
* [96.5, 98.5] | 132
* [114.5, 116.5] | 176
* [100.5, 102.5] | 105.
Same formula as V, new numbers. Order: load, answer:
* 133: 205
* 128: 224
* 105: 104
